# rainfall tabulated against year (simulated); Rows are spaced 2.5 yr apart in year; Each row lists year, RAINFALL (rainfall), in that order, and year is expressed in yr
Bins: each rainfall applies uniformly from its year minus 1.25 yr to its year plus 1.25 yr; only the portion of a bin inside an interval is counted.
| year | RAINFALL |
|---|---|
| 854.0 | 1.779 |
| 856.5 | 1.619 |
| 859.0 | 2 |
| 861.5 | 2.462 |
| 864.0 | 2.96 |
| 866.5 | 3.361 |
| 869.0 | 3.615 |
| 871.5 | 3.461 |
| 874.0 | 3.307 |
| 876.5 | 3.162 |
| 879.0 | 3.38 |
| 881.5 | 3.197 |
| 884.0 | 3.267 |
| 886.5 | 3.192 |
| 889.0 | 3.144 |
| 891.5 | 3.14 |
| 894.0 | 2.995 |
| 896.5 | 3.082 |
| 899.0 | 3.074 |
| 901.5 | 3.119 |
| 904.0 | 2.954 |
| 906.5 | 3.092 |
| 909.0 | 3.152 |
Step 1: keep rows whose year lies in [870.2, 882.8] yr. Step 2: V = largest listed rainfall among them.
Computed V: 3.461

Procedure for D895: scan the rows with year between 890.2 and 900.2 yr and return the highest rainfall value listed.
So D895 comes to 3.14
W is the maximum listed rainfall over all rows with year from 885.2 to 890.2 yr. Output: 3.192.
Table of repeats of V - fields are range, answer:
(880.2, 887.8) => 3.267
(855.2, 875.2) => 3.615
